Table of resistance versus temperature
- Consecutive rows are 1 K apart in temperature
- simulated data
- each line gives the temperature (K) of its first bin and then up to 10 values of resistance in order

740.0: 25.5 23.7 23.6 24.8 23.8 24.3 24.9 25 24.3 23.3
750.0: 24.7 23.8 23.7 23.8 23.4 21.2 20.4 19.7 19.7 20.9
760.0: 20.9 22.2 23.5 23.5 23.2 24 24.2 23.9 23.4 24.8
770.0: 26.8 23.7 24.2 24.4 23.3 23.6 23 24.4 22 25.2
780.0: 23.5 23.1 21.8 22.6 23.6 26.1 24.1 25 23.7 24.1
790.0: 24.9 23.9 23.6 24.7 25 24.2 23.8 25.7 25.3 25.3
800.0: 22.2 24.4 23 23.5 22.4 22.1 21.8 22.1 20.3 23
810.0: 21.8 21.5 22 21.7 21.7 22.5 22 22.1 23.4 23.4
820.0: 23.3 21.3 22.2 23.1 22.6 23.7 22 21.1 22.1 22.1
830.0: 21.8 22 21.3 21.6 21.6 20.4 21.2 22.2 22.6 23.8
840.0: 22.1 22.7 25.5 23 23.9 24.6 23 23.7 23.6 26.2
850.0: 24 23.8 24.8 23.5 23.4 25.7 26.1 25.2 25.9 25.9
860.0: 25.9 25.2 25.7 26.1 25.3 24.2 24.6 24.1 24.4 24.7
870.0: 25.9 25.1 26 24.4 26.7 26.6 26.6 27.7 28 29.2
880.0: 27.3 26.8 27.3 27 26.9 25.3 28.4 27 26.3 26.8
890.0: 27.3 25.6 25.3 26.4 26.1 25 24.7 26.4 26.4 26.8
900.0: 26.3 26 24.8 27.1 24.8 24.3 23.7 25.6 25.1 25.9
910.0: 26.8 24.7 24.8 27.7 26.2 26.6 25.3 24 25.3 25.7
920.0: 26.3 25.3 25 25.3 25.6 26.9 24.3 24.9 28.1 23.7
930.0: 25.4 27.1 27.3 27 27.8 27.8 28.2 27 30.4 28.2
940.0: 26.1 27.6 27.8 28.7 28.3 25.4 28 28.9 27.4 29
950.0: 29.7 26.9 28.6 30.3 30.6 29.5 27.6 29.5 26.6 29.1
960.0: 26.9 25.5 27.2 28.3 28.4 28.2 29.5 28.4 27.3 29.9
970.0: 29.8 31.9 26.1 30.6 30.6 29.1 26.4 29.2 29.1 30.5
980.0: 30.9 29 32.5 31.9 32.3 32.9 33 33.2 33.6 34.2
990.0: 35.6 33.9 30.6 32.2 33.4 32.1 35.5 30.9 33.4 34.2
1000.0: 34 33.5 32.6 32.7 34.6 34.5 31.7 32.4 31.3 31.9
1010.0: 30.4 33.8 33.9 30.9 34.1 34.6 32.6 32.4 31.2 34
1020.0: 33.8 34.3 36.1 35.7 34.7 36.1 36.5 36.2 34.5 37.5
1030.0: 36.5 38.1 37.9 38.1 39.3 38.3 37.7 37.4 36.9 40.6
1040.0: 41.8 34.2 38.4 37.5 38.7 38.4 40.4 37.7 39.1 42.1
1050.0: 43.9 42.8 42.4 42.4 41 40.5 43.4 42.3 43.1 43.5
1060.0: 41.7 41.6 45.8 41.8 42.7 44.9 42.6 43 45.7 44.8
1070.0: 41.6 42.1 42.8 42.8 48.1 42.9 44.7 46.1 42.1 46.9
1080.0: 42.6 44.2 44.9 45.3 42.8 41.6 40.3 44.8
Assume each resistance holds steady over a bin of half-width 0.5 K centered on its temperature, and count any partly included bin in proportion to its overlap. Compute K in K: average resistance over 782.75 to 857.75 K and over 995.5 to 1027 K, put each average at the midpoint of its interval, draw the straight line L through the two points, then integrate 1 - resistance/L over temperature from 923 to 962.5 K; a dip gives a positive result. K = 3.05 K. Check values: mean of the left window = 23.2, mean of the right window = 33.5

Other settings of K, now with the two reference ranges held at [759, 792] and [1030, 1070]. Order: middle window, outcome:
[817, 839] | 3.9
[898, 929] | 6.4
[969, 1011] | 5.9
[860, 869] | 1.3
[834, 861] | 4.1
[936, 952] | 2.9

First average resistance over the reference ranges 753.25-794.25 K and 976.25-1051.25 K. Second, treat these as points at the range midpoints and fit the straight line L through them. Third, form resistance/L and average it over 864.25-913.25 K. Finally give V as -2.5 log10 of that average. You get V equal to 0.11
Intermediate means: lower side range 23.4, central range 26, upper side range 34.8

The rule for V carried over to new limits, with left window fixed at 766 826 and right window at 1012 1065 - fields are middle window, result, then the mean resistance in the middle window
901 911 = 0.19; 25.3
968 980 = 0.17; 29.4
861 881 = 0.08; 25.9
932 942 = 0.16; 27.8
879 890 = 0.07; 27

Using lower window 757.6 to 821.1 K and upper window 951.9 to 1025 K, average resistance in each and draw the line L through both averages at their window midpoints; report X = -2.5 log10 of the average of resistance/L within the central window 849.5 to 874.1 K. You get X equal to 0.05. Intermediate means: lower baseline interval 23.3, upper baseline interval 31.4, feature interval 25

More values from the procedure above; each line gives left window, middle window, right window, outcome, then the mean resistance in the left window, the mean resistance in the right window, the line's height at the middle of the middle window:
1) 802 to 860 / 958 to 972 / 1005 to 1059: 0.14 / 22.9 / 37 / 32.3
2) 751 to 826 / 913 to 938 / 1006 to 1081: 0.21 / 23.2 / 39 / 31.7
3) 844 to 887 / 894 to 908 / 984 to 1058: 0.10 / 25.6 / 35.9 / 27.9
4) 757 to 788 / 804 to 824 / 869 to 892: 0.12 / 23.4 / 26.7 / 24.7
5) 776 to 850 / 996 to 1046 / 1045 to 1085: 0.13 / 23.1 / 43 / 39.5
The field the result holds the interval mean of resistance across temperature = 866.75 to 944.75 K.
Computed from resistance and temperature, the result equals 26.3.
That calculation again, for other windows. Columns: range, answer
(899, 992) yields 28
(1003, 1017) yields 32.8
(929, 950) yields 27.6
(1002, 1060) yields 37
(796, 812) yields 23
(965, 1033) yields 32.7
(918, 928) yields 25.6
